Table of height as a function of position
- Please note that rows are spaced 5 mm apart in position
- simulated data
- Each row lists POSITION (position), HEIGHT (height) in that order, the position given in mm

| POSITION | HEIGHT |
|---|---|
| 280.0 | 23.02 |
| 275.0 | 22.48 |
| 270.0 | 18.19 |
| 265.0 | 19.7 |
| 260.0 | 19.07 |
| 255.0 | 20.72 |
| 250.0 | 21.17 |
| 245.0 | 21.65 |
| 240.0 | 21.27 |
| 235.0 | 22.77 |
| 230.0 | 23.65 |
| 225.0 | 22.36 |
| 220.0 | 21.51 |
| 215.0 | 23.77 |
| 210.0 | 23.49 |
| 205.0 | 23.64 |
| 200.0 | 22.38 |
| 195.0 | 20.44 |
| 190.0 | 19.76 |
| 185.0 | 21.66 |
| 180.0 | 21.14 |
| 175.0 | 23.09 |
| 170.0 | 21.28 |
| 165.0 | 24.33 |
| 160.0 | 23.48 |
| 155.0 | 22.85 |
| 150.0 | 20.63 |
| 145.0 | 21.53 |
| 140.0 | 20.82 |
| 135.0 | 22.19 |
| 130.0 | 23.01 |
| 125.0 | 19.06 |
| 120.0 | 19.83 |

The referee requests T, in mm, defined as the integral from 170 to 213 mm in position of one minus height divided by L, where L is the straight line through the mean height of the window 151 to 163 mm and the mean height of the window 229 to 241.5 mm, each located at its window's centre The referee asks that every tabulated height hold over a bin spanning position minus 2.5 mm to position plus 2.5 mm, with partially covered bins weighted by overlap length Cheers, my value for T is 1.52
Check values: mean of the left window 22.9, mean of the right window 22.5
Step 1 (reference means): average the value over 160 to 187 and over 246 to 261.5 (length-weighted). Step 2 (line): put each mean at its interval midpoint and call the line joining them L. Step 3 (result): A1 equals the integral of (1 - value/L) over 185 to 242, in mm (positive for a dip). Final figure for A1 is -2.11 mm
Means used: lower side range 22.4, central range 22.3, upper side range 20.5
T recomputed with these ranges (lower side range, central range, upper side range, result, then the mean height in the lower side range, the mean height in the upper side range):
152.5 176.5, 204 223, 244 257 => -0.9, 23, 21.1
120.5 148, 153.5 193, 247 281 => -2.2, 21.2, 20.5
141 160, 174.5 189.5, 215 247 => 0.3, 21.8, 22.3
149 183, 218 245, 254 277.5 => -1.9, 22.5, 20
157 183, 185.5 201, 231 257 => 1.1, 22.6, 21.7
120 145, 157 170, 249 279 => -1.5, 21.2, 20.3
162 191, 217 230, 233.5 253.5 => -0.4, 22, 21.6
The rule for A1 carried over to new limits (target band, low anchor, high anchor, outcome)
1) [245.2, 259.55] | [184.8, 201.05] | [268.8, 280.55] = 0.25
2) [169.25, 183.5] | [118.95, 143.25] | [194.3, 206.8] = -0.01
